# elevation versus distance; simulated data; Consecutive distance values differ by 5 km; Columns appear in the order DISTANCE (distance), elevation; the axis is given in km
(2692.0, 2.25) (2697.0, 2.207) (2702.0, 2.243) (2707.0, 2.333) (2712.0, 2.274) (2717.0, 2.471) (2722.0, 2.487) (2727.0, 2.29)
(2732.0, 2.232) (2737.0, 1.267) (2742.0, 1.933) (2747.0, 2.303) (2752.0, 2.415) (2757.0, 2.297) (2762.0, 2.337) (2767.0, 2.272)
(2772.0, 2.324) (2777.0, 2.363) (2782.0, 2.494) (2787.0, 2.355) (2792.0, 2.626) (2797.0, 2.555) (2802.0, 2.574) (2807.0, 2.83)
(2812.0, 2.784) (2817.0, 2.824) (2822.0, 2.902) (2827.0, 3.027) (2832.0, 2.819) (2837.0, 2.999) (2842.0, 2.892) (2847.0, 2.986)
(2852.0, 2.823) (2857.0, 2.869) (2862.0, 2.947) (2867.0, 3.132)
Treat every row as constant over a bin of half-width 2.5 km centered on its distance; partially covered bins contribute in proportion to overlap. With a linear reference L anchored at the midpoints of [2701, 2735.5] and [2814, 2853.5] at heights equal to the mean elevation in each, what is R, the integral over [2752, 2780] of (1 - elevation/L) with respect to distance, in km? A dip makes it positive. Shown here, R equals 2.46 km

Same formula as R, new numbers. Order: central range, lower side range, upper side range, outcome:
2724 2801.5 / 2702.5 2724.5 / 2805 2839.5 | 9.8 km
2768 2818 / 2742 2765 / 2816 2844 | 1.2 km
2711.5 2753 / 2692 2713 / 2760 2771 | 2.0 km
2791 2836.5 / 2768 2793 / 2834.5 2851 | -1.5 km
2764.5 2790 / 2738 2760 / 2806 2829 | 1.0 km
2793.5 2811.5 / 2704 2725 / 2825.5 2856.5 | 0.6 km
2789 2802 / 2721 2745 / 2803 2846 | 0.1 km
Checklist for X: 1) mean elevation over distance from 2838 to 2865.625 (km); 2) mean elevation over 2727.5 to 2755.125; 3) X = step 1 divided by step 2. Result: 1.42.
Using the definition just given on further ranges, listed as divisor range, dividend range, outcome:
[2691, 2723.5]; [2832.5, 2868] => 1.26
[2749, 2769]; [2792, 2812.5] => 1.14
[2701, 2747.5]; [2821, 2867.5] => 1.35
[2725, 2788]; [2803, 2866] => 1.30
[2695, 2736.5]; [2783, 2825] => 1.18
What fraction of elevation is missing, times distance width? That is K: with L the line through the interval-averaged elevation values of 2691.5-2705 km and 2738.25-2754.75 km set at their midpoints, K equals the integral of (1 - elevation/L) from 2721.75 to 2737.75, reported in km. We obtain 0.59 km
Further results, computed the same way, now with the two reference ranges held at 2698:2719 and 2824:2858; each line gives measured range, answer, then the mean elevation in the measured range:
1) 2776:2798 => 1.6 km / 2.48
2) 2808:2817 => 0.0 km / 2.8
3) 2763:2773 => 1.1 km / 2.3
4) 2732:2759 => 4.7 km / 2.06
